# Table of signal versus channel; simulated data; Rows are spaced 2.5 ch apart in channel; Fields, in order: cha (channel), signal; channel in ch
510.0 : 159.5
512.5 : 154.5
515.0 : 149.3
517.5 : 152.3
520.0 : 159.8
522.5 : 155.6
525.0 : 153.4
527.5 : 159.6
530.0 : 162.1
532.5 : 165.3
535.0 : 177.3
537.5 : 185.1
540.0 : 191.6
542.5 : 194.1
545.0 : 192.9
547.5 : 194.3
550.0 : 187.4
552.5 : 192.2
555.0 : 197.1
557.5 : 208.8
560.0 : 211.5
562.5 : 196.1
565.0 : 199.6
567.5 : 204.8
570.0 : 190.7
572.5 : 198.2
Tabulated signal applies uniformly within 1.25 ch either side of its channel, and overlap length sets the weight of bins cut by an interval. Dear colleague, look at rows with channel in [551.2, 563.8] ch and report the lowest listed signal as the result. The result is 192.2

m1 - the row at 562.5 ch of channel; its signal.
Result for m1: 196.1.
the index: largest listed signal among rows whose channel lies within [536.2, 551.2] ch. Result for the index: 194.3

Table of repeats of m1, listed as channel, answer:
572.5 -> 198.2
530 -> 162.1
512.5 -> 154.5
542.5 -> 194.1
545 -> 192.9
